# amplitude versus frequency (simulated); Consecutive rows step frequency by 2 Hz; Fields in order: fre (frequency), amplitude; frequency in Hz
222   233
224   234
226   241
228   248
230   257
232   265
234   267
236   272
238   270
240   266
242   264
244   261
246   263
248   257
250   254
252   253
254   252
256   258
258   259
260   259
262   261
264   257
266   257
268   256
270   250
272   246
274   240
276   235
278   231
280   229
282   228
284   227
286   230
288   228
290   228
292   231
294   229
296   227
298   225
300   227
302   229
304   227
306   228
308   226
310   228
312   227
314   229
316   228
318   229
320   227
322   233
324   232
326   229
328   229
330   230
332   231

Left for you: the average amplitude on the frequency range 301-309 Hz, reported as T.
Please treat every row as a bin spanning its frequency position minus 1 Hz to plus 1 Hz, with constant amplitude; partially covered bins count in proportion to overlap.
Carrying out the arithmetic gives 228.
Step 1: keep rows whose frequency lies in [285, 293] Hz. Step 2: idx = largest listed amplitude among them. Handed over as 231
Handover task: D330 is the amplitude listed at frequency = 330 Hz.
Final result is 230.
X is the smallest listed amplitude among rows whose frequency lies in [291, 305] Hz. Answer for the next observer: 225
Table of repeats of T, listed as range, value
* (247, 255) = 254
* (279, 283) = 228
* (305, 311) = 227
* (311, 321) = 228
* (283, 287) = 228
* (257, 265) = 259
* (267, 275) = 248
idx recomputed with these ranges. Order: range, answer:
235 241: 272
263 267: 257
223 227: 241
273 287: 240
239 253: 266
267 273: 256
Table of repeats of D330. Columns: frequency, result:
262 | 261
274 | 240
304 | 227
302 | 229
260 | 259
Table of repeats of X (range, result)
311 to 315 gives 227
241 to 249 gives 257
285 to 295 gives 228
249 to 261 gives 252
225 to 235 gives 241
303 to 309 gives 226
